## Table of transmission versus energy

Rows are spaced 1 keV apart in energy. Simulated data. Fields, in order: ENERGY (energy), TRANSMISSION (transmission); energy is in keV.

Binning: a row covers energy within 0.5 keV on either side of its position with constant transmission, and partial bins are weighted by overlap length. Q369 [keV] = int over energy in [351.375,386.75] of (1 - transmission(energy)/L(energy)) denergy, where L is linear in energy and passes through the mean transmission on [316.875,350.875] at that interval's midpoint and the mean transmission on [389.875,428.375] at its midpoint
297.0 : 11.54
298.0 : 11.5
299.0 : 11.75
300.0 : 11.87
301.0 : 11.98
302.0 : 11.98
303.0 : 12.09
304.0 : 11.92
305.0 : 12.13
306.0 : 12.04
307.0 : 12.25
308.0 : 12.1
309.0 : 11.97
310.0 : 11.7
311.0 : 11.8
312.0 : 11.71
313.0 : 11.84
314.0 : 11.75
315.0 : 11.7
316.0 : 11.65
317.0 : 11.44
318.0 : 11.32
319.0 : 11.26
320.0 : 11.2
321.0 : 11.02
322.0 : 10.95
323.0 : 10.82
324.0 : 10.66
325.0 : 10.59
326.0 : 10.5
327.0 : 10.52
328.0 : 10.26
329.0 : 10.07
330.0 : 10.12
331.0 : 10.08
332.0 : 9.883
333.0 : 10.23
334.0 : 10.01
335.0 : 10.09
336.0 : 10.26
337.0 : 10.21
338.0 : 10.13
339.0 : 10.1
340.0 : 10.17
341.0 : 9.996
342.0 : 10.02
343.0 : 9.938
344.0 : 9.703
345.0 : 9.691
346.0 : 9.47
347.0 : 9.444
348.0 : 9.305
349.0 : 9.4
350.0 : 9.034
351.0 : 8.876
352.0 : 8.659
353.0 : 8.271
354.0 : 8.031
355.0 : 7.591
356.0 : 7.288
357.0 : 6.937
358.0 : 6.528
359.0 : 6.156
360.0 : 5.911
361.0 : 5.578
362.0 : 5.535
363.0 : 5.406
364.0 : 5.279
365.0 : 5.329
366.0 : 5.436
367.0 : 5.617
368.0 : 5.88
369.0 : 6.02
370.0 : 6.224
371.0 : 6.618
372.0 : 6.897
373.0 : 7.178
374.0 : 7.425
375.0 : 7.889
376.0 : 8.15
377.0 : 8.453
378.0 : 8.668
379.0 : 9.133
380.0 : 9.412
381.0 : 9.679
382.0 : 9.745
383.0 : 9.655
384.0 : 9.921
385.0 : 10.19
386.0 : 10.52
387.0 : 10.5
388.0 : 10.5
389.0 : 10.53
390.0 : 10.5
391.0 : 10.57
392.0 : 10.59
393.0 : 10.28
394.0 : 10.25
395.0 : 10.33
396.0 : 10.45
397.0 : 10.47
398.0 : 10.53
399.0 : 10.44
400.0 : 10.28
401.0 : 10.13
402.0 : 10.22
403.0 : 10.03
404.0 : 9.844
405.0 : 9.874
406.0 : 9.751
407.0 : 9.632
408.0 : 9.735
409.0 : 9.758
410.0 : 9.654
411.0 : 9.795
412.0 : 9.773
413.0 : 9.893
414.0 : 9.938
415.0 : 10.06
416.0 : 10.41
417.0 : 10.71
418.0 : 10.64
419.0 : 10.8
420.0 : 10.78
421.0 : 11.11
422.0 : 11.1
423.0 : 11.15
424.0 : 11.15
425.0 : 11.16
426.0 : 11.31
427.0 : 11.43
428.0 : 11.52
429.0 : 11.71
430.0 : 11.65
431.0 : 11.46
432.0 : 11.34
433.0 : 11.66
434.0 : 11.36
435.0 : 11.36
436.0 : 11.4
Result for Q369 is 9.7 keV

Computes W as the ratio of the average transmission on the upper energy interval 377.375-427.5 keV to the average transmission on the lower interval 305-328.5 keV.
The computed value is 0.9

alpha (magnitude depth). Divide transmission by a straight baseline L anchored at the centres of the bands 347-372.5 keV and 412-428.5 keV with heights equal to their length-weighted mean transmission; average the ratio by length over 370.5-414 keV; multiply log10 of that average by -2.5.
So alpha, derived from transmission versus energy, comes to -0.07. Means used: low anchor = 6.92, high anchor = 10.8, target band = 9.63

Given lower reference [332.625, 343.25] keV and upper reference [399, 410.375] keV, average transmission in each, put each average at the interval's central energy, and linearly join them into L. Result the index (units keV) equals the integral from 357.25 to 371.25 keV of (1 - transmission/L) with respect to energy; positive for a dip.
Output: 5.87 keV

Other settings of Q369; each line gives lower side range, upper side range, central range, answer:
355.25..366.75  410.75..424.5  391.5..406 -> -2.0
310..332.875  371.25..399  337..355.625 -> 1.9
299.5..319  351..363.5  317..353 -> -3.8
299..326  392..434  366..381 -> 4.9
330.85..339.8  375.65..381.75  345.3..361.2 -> 2.8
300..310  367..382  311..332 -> 0.1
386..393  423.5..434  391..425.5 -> 2.0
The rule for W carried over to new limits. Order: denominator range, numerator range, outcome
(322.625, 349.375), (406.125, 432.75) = 1.06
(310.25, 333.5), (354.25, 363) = 0.59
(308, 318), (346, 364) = 0.64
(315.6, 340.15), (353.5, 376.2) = 0.61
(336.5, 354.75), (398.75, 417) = 1.06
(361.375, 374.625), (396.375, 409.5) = 1.65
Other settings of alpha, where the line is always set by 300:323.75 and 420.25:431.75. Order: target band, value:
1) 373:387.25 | 0.246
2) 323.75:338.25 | 0.137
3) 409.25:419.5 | 0.122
